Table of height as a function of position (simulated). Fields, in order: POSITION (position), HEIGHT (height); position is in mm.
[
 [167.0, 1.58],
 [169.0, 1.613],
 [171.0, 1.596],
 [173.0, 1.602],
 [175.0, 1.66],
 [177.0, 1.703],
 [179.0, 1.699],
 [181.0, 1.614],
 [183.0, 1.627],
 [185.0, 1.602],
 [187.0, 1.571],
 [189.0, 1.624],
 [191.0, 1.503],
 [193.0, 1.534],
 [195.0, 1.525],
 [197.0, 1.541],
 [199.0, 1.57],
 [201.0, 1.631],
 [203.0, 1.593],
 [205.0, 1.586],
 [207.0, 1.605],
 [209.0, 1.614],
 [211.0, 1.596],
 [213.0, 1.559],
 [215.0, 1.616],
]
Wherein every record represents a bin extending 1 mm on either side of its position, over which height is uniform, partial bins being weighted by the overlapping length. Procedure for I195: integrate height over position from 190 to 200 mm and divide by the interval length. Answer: 1.53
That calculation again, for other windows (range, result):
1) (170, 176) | 1.62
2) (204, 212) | 1.6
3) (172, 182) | 1.66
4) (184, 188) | 1.59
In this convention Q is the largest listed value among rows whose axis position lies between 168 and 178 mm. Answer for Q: 1.703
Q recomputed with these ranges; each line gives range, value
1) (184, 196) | 1.624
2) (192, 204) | 1.631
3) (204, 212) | 1.614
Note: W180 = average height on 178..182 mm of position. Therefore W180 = 1.66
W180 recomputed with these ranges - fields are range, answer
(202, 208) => 1.59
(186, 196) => 1.55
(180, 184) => 1.62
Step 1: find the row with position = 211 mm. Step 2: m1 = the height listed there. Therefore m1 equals 1.596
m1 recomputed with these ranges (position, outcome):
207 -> 1.605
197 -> 1.541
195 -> 1.525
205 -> 1.586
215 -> 1.616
